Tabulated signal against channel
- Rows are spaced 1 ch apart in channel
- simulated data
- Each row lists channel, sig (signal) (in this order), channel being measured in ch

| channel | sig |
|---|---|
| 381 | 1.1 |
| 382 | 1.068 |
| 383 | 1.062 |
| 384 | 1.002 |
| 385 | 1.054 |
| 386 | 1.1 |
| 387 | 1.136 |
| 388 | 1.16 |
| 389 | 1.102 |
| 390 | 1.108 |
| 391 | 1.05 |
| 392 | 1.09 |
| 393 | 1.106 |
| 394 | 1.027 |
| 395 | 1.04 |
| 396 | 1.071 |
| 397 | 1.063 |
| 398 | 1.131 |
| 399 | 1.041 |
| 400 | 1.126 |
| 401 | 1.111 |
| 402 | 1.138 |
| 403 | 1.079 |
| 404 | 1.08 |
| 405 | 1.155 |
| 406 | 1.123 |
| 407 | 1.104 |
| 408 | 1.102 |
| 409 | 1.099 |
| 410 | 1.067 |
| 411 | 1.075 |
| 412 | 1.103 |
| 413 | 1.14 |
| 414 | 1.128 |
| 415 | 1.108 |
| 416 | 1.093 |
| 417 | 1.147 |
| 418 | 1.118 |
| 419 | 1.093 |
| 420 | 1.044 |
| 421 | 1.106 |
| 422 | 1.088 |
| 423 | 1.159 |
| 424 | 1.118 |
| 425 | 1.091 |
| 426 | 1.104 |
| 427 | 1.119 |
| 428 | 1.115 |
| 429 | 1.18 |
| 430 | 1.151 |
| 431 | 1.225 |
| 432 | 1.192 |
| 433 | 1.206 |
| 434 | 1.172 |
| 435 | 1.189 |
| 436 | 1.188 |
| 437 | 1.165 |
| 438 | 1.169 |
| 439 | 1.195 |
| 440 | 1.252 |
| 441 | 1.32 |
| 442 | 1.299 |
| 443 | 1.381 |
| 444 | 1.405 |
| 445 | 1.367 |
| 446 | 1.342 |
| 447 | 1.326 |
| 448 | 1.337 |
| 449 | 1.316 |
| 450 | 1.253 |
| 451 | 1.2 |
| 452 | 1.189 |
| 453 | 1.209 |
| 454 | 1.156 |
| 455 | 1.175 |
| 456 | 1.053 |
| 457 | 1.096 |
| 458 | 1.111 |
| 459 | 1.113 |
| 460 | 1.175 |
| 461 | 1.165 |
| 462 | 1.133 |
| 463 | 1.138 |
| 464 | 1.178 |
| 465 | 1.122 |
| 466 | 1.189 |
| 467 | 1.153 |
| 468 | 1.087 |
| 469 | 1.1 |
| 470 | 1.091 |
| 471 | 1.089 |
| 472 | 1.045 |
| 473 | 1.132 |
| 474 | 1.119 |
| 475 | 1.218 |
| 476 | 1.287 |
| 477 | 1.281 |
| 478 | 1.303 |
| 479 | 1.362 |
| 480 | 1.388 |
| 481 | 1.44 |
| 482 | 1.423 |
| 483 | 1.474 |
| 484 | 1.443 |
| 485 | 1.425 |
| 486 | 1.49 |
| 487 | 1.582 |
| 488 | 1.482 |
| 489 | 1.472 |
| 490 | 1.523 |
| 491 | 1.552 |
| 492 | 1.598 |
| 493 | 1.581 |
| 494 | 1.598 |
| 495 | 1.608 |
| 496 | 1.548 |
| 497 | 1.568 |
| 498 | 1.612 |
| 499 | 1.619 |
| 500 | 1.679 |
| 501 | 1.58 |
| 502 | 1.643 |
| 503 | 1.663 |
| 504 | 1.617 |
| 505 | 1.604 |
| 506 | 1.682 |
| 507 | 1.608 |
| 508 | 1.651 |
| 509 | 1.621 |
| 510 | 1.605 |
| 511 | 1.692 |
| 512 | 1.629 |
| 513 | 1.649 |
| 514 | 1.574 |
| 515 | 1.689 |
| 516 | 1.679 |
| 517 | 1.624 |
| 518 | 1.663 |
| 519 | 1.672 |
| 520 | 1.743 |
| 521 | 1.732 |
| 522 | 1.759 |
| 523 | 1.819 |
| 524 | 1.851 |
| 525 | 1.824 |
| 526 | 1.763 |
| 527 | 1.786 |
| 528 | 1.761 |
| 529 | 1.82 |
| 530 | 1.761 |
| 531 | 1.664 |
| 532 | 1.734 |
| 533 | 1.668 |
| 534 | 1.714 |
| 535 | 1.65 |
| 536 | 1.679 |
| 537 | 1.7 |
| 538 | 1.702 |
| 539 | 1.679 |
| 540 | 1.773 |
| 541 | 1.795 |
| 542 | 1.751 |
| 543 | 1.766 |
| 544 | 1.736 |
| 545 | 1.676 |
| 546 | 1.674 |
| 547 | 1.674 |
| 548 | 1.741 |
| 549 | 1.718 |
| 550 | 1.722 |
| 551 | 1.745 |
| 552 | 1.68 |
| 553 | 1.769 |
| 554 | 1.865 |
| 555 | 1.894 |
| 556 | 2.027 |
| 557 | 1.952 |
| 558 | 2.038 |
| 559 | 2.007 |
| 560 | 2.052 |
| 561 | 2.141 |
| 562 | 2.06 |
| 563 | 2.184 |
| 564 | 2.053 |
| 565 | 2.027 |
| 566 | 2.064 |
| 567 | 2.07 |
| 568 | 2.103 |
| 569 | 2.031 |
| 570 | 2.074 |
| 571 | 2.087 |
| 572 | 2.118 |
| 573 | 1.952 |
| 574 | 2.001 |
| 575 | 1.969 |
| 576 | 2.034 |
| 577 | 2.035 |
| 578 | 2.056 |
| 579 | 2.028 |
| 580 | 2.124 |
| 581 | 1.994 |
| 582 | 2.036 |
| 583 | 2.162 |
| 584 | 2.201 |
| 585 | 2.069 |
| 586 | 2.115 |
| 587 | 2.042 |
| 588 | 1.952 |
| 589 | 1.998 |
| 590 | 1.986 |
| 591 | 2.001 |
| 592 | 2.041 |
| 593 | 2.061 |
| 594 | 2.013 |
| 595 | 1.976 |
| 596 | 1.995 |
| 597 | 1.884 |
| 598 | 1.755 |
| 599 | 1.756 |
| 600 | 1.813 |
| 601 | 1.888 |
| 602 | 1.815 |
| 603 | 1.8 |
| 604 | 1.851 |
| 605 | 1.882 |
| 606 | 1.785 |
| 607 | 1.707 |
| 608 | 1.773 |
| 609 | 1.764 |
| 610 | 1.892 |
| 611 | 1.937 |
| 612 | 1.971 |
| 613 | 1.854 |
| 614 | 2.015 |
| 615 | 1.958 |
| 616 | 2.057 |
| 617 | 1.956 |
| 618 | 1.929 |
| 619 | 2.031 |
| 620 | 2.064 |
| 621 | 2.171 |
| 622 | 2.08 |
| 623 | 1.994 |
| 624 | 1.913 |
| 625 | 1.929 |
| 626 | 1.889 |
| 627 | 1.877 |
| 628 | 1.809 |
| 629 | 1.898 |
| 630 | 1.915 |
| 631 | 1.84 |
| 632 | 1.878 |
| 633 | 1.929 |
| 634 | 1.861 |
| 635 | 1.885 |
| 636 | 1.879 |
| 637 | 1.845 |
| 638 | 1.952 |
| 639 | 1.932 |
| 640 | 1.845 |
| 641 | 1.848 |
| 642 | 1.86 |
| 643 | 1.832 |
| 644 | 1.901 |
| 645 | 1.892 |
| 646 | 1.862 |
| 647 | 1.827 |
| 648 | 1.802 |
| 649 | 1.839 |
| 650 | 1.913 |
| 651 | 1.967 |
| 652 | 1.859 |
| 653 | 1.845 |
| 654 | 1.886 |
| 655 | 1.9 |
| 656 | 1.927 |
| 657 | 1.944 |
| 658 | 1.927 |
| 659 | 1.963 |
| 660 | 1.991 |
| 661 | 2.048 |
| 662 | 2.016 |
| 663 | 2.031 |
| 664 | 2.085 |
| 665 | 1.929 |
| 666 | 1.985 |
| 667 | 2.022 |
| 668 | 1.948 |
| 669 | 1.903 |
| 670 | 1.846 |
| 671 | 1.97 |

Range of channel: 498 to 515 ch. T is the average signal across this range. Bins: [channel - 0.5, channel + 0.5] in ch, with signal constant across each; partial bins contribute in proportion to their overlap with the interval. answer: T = 1.63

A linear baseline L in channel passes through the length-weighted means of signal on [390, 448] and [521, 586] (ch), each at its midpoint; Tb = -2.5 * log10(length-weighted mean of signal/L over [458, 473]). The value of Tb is 0.24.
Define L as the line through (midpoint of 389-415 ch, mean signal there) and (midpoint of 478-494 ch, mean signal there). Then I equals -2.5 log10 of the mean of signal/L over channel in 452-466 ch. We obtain 0.18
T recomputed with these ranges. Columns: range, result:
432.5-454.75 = 1.26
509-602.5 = 1.87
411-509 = 1.29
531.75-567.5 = 1.84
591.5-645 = 1.91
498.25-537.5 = 1.69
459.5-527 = 1.48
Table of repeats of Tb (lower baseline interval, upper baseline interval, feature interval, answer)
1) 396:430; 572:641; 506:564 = -0.08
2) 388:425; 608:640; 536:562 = -0.11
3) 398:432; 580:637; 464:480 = 0.15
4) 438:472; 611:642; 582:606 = -0.10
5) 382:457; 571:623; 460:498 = 0.07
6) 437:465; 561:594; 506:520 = -0.01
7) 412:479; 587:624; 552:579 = -0.16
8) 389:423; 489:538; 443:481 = 0.15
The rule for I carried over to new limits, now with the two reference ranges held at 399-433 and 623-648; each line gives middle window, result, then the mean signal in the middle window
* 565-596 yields -0.208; 2.05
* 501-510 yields -0.144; 1.63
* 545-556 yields -0.112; 1.76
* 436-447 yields -0.069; 1.29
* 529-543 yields -0.123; 1.72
